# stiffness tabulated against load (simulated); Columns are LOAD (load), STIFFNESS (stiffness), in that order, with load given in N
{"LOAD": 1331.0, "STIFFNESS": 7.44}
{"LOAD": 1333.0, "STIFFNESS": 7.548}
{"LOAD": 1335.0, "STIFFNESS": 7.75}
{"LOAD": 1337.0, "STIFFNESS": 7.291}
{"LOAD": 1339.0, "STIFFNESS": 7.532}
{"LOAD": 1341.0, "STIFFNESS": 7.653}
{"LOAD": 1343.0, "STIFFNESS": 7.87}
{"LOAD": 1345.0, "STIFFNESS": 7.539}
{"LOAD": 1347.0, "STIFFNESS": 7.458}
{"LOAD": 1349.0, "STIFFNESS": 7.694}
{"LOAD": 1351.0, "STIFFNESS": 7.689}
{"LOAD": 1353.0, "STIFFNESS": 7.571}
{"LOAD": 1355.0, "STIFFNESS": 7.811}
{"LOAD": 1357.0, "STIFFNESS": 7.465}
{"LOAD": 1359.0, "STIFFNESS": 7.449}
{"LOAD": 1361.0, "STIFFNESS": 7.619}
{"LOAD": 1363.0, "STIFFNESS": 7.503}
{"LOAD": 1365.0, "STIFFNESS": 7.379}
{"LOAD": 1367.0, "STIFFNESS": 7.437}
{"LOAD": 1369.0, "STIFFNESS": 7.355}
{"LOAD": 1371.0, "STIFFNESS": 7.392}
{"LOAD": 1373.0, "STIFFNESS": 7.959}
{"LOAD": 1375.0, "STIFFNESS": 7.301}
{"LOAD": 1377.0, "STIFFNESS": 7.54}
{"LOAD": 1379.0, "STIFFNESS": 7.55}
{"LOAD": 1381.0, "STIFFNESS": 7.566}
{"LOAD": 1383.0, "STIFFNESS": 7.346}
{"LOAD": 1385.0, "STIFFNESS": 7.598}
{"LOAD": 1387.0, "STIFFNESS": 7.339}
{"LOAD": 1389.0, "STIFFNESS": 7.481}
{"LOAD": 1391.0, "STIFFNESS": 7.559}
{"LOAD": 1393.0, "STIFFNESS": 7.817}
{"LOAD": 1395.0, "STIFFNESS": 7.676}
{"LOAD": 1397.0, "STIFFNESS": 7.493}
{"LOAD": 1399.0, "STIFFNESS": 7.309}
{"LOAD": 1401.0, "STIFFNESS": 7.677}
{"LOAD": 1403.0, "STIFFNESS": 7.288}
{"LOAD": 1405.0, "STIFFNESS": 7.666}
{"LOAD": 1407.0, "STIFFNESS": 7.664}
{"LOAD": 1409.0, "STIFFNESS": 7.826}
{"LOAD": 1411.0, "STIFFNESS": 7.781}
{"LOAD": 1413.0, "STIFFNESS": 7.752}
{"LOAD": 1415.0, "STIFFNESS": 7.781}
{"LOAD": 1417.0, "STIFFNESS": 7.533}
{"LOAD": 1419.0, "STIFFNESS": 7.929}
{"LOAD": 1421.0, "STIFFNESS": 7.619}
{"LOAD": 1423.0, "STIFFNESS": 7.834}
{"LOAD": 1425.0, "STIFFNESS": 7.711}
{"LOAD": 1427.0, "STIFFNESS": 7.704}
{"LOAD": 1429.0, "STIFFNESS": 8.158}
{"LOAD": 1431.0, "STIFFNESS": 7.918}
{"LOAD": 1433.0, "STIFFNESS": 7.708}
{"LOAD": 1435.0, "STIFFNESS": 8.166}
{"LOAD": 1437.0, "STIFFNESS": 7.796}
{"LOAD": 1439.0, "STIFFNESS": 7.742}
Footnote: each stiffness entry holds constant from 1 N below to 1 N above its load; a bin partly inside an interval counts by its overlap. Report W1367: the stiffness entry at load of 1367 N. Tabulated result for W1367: 7.437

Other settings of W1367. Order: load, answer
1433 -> 7.708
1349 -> 7.694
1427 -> 7.704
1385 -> 7.598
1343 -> 7.87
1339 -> 7.532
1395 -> 7.676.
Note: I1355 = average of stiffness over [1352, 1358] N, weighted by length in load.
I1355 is 7.62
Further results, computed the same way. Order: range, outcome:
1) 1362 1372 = 7.41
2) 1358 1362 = 7.53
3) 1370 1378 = 7.55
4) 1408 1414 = 7.79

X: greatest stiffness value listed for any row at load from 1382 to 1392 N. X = 7.598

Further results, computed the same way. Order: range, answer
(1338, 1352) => 7.87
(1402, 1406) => 7.666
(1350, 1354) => 7.689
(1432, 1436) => 8.166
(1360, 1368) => 7.619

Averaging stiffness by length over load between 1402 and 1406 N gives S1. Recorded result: 7.48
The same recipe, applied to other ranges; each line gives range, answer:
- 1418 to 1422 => 7.77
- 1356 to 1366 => 7.48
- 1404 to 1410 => 7.72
